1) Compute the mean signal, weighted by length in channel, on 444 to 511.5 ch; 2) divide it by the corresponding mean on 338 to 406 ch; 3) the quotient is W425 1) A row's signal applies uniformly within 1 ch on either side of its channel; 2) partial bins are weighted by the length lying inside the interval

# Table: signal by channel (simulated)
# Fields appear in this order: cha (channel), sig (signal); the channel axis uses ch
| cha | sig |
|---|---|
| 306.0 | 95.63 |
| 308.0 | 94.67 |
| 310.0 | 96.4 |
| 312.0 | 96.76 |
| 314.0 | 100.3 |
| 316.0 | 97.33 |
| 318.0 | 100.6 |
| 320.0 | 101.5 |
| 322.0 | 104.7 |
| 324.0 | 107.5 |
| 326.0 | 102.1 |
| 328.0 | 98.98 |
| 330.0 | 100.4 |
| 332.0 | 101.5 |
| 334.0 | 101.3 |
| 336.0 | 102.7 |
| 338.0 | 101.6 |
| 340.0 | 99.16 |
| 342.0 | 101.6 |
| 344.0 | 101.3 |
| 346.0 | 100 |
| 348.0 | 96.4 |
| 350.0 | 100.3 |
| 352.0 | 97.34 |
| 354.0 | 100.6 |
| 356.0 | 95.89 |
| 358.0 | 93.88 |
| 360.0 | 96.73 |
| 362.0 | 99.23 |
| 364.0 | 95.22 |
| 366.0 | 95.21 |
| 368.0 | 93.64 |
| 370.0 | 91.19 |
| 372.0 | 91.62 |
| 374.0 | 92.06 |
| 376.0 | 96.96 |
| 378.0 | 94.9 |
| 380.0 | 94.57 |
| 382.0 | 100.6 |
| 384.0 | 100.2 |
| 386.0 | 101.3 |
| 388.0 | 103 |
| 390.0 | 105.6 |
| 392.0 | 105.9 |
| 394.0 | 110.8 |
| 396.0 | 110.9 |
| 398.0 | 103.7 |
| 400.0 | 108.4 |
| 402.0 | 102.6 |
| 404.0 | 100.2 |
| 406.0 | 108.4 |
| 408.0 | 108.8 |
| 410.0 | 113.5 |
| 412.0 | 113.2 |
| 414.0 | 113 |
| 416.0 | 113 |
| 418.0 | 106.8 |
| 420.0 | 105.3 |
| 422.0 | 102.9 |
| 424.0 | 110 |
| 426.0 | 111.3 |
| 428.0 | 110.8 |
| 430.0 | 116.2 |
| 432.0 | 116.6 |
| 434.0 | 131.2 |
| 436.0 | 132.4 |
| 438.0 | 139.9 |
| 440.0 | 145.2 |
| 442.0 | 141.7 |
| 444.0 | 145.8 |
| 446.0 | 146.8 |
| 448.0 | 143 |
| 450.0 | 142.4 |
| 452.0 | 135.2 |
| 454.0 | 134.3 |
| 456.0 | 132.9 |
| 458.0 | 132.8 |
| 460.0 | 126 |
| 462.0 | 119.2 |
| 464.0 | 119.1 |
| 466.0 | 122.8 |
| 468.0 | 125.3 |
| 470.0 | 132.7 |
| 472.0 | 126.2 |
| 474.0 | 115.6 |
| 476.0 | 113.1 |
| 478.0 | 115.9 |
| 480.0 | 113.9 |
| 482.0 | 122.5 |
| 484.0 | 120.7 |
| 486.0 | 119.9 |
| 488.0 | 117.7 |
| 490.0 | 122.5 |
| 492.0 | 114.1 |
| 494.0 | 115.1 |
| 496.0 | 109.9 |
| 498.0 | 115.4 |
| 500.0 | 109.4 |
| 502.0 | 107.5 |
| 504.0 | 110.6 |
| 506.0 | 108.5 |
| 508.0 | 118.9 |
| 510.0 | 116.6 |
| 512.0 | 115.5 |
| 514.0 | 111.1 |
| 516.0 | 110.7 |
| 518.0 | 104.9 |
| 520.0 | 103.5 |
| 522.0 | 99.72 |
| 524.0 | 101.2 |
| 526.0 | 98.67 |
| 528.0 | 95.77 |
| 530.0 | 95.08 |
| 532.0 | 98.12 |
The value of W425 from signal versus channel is 1.23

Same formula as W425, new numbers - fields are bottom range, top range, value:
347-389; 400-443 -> 1.20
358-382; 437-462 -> 1.45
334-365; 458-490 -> 1.23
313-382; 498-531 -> 1.09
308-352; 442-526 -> 1.20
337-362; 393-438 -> 1.13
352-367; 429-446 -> 1.39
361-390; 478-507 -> 1.19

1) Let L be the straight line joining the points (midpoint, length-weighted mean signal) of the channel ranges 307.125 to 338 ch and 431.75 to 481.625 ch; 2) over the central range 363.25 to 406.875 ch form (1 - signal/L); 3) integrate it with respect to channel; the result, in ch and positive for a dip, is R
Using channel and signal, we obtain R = 5.4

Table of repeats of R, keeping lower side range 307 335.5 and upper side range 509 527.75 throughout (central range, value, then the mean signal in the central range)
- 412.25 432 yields -1.32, 110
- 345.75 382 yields 2.04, 95.9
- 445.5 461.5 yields -4.81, 136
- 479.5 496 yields -1.95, 118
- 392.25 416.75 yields -1.39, 109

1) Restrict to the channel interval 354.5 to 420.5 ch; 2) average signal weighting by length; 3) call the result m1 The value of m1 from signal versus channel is 102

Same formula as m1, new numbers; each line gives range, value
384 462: 119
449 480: 126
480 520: 114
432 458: 138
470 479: 119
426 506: 124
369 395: 99.1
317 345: 102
